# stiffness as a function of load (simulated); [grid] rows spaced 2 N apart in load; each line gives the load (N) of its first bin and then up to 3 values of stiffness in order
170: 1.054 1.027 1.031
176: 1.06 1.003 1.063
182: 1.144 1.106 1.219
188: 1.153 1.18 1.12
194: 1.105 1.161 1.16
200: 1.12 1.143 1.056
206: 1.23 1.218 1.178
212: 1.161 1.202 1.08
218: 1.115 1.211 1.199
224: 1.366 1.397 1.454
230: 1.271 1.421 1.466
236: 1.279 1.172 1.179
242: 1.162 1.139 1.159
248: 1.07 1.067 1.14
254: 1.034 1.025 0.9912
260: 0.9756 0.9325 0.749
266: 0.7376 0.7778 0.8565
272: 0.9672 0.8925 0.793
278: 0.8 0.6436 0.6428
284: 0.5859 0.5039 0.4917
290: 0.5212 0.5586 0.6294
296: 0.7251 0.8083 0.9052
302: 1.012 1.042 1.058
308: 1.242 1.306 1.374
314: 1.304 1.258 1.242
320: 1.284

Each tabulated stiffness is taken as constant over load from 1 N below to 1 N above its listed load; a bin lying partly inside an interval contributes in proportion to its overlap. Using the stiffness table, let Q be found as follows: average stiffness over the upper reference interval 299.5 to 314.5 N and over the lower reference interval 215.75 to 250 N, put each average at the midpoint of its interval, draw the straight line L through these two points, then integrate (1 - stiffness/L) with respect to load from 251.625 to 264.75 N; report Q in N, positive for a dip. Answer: 2.59 N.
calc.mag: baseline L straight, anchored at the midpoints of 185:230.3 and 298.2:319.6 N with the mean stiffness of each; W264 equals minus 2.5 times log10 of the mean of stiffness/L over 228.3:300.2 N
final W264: 0.26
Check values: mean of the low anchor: 1.19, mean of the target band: 0.924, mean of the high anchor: 1.16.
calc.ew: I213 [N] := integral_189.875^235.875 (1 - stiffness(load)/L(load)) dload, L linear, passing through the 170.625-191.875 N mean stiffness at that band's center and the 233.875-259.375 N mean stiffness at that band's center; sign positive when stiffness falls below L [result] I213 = -4.33 N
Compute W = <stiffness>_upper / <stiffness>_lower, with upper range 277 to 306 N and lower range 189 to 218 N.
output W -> 0.6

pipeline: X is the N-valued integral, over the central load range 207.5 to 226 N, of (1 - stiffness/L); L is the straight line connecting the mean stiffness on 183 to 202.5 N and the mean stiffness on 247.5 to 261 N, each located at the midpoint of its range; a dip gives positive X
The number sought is -1.6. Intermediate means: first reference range 1.15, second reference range 1.04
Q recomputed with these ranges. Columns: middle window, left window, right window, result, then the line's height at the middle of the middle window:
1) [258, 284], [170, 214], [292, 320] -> 6.5 N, 1.08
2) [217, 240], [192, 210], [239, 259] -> -3.7 N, 1.12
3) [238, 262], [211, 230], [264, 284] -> -2.3 N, 0.987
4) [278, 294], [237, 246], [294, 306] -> 6.2 N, 0.955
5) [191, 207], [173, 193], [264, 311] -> -1.1 N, 1.06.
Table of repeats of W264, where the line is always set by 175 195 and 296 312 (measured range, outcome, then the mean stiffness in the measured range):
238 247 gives -0.07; 1.16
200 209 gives -0.05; 1.16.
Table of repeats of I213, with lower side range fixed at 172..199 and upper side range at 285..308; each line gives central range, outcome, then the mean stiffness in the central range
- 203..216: -1.6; 1.17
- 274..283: 1.0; 0.739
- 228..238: -4.0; 1.35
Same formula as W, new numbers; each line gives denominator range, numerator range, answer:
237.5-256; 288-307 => 0.71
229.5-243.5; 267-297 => 0.54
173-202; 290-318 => 0.90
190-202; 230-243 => 1.12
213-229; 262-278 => 0.66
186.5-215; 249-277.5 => 0.80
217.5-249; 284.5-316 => 0.72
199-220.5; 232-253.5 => 1.03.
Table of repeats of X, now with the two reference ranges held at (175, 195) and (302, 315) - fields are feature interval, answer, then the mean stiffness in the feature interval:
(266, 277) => 3.1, 0.847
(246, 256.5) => 0.8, 1.08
